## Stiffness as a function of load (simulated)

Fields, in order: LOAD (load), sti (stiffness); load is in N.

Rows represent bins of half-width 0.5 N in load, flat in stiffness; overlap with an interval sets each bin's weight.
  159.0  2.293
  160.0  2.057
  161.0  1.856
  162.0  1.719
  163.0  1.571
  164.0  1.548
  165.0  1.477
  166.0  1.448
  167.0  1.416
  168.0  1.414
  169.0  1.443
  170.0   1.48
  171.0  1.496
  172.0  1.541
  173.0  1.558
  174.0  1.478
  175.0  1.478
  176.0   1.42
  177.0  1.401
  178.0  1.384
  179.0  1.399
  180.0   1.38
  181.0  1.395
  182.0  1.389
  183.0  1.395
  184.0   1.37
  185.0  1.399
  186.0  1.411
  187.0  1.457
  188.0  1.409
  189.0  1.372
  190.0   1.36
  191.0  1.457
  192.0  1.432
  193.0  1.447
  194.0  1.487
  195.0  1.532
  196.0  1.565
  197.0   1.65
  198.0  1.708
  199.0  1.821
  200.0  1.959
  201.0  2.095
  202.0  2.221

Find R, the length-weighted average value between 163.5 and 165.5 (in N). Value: 1.51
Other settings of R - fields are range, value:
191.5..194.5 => 1.46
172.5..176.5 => 1.48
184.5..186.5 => 1.41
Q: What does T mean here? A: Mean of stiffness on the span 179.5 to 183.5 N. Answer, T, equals 1.39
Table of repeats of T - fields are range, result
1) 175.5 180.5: 1.4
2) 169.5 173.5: 1.52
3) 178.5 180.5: 1.39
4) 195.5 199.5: 1.69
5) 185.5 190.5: 1.4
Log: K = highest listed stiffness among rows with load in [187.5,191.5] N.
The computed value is 1.457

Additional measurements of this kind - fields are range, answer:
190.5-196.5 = 1.565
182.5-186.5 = 1.411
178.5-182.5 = 1.399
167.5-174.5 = 1.558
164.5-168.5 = 1.477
